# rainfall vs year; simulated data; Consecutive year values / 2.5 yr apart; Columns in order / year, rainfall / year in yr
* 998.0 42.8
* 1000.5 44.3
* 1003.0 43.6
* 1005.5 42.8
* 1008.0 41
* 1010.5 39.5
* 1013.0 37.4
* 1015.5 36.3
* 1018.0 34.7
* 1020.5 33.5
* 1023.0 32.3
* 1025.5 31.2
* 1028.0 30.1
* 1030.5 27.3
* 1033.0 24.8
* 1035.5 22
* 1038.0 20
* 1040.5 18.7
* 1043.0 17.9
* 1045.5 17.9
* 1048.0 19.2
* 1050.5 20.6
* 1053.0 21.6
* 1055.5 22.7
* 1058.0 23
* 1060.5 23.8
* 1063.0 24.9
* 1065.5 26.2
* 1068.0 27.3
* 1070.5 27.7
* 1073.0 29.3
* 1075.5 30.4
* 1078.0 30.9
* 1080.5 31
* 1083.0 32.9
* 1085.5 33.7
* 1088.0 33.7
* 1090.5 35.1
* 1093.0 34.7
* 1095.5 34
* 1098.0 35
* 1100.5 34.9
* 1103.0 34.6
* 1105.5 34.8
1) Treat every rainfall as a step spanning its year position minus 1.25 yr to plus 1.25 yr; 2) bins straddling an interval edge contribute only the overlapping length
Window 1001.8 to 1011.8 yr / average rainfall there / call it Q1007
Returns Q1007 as 41.7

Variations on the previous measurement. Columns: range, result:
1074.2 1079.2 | 30.6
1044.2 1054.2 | 19.8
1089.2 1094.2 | 34.9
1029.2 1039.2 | 23.6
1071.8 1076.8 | 29.9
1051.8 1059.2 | 22.4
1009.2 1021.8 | 36.3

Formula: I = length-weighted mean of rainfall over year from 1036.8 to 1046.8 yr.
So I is 18.6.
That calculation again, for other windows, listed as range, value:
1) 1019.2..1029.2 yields 31.8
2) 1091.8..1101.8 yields 34.6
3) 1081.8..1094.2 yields 34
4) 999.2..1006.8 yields 43.5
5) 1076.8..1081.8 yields 31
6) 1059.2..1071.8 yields 26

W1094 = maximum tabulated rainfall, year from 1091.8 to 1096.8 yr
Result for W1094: 34.7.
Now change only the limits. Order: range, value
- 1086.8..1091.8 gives 35.1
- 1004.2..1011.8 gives 42.8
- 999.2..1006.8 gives 44.3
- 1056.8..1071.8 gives 27.7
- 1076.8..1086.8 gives 33.7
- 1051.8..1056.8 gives 22.7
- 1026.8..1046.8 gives 30.1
